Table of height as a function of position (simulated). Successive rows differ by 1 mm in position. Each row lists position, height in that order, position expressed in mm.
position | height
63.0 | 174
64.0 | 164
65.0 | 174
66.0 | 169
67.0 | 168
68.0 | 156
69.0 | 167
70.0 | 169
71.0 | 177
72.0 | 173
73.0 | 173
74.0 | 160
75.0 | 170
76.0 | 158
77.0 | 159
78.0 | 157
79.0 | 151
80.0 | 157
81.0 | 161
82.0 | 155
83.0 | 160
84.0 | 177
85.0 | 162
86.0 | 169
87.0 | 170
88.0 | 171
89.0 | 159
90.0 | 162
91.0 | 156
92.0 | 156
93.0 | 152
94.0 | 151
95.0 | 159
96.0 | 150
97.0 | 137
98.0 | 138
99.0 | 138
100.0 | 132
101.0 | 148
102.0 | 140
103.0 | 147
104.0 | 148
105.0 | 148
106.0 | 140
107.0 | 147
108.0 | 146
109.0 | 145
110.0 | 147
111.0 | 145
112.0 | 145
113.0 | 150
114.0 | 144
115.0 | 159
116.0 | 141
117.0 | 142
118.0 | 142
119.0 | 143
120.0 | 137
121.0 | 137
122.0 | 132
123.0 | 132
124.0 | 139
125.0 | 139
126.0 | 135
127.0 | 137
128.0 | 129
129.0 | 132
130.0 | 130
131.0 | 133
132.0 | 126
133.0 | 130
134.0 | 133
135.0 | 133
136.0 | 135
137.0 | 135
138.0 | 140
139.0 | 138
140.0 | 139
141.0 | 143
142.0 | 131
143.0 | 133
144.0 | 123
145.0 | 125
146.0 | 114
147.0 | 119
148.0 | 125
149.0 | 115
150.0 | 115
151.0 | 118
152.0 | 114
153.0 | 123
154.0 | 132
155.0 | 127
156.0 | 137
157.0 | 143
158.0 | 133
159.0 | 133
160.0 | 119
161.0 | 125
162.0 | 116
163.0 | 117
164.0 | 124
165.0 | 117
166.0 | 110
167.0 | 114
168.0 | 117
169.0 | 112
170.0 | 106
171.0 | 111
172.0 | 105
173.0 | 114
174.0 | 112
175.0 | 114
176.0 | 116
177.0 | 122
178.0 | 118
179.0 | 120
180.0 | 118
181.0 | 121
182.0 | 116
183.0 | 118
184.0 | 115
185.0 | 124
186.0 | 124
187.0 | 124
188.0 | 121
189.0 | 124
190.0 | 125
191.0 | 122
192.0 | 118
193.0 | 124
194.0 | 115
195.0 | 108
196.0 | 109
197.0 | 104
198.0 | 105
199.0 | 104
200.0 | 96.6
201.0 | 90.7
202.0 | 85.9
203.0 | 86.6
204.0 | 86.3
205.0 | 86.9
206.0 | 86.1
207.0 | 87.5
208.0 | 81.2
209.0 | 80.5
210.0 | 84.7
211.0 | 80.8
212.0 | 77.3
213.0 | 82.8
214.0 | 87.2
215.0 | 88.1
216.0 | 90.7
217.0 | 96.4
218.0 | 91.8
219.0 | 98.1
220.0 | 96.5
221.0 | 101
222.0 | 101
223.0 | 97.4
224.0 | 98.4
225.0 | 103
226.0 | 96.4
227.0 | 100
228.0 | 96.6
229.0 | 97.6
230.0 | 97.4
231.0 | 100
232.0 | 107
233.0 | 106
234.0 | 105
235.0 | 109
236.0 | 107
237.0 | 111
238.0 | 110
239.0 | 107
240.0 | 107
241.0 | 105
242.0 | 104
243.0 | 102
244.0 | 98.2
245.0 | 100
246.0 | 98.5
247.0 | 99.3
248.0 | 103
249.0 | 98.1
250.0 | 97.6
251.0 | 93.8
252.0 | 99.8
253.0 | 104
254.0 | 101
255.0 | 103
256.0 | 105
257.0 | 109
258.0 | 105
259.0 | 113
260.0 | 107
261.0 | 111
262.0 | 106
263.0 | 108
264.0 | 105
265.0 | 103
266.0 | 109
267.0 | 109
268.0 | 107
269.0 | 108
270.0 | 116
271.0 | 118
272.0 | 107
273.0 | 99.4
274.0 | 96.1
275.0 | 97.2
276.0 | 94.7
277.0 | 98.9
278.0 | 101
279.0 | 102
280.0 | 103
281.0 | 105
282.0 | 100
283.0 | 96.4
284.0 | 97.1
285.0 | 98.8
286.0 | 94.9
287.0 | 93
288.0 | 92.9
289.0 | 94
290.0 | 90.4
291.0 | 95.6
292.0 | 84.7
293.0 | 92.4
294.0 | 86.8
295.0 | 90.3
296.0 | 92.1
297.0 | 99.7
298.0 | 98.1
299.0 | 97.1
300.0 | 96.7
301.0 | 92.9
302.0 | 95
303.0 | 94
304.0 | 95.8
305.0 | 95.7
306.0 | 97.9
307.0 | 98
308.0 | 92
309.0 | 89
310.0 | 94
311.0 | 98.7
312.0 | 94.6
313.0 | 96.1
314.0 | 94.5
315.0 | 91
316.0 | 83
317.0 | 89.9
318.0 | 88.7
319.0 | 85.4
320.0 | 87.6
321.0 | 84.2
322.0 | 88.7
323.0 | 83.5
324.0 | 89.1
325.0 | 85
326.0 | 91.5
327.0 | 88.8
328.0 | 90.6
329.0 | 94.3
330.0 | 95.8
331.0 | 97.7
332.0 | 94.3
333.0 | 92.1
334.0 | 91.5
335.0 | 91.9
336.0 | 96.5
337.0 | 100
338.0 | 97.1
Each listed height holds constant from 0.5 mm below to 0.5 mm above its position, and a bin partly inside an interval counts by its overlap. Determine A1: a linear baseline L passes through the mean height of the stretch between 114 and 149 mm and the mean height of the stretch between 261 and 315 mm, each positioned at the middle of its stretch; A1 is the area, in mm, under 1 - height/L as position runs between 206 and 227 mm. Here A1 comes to 4.3 mm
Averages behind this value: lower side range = 134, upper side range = 98.4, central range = 91.1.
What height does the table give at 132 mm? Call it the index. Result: 126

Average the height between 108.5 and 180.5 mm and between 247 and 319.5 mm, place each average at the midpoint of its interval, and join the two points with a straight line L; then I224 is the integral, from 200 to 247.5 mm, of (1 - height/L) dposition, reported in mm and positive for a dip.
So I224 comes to 6.5 mm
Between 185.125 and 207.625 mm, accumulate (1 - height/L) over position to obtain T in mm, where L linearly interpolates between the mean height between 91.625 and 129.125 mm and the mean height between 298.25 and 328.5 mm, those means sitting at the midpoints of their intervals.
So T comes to 2.82 mm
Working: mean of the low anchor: 143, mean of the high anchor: 91.7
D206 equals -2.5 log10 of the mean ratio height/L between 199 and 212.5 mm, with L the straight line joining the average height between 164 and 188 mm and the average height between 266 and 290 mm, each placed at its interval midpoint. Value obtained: 0.28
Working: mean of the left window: 116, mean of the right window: 101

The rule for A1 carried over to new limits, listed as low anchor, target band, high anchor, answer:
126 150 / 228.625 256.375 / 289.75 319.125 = 1.1 mm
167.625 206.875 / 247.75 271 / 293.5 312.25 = -1.1 mm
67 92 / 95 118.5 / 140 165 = 0.7 mm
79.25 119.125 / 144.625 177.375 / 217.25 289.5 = 3.0 mm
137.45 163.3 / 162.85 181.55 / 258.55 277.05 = 1.2 mm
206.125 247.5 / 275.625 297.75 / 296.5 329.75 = -0.5 mm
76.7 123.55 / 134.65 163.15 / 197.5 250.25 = 0.2 mm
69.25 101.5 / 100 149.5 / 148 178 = 0.6 mm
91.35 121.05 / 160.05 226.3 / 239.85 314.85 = 9.0 mm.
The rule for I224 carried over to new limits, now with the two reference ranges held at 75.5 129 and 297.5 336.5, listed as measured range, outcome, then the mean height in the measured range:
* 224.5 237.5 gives 1.36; 103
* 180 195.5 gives 0.77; 120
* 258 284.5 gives -0.05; 105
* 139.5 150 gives 0.86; 126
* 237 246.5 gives 0.69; 104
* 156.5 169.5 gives 1.09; 122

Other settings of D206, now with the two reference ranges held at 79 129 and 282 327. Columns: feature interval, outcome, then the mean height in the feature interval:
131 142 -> 0.032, 135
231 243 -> 0.045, 107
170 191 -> 0.078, 118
